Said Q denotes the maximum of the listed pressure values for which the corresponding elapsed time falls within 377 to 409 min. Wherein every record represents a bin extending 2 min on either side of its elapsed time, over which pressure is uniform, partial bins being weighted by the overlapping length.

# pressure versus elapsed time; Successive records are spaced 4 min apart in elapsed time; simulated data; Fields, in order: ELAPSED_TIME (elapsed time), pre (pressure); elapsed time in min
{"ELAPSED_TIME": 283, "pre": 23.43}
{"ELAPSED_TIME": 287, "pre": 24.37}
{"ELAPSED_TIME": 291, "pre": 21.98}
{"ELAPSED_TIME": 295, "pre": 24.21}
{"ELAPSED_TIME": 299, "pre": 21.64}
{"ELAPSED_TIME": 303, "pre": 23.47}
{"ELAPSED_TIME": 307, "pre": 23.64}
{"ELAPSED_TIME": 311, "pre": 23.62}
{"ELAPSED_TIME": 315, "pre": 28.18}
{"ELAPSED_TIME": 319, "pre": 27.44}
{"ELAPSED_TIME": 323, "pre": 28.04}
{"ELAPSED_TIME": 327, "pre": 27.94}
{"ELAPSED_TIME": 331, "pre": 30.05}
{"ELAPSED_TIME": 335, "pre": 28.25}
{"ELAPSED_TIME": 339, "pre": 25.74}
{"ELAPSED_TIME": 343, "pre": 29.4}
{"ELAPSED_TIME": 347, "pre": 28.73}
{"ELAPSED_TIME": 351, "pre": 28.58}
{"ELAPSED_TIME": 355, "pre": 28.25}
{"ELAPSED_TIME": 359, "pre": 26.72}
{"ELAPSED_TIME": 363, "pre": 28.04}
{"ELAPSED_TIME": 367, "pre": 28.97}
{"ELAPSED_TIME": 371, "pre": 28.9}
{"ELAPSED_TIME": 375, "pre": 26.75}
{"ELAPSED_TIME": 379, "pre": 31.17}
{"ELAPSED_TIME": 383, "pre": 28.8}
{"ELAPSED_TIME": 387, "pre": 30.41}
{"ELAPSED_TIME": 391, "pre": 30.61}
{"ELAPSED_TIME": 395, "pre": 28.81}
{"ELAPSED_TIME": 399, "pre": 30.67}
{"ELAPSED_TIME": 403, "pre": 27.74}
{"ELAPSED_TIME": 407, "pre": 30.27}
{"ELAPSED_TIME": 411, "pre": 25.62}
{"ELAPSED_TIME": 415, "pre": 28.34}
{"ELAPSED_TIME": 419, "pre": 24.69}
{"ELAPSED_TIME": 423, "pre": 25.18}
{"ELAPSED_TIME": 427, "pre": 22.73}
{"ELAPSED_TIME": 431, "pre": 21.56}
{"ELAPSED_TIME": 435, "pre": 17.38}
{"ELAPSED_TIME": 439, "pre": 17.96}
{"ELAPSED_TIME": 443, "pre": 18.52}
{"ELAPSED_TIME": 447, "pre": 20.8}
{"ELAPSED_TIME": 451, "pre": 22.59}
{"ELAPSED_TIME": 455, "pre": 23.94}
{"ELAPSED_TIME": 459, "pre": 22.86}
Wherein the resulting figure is 31.17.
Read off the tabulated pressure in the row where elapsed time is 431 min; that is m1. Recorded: 21.56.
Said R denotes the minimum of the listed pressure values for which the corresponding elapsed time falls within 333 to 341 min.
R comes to 25.74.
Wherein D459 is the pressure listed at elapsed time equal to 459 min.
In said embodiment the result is 22.86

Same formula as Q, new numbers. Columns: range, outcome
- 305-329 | 28.18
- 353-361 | 28.25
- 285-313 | 24.37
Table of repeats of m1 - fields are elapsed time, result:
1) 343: 29.4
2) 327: 27.94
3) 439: 17.96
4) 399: 30.67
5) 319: 27.44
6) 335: 28.25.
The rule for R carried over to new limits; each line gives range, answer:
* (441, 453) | 18.52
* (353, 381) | 26.72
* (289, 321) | 21.64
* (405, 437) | 17.38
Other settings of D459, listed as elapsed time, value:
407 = 30.27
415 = 28.34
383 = 28.8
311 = 23.62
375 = 26.75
